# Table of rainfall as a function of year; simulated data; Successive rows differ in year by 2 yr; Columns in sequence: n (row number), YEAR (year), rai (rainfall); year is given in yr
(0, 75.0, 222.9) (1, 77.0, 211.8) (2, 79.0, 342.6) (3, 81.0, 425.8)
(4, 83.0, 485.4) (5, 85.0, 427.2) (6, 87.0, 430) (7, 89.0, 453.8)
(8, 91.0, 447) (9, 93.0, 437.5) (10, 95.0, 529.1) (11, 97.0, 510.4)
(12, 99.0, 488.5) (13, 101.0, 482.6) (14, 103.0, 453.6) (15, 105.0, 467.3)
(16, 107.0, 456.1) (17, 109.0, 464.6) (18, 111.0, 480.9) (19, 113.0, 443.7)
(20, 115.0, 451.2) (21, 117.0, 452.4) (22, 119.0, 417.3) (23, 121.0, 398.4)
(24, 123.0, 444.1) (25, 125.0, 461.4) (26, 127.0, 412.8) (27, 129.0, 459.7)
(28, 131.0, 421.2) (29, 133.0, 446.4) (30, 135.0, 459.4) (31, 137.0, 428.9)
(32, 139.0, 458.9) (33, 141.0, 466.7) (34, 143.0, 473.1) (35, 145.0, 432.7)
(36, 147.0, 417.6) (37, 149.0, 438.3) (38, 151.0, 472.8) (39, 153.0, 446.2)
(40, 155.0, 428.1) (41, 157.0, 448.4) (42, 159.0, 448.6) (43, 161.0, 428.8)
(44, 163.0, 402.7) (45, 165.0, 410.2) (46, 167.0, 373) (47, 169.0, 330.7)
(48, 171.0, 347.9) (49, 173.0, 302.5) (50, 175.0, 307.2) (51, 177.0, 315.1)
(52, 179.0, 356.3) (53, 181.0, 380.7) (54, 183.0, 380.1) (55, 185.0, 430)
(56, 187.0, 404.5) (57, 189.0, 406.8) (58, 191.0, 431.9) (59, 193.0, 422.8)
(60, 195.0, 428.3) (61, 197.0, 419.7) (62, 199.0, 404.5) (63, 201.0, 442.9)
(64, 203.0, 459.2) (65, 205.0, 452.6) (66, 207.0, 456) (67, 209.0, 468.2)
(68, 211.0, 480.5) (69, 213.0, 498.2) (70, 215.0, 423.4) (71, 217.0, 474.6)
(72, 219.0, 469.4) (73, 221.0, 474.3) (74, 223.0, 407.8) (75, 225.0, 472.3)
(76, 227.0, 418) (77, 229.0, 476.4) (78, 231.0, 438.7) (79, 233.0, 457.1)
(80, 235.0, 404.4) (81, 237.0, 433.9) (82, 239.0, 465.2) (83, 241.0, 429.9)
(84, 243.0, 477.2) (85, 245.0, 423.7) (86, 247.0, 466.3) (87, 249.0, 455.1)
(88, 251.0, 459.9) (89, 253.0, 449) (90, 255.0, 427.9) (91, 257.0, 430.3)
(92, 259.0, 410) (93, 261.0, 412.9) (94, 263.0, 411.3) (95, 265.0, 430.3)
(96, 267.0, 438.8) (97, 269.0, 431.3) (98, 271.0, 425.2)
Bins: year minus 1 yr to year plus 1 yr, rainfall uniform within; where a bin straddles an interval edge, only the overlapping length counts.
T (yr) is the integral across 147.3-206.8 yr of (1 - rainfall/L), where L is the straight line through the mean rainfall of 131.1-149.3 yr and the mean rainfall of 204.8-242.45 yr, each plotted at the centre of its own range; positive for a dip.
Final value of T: 5.8 yr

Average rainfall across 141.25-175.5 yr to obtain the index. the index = 409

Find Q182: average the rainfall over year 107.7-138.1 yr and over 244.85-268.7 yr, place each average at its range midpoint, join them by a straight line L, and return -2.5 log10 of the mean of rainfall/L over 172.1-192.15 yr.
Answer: 0.180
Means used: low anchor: 443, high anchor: 435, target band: 372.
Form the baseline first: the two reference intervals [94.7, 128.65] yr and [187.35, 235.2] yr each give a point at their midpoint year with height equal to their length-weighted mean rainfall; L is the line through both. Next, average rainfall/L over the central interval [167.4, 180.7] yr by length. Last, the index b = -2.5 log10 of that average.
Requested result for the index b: 0.33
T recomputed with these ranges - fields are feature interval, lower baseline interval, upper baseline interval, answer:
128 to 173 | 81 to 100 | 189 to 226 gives 2.99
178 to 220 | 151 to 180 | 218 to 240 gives -1.47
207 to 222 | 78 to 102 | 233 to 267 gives -0.94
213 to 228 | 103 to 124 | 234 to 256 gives -0.22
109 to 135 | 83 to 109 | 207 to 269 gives 1.12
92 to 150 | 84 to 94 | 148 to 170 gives -3.07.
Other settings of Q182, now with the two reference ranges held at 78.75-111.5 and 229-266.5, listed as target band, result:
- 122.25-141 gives 0.02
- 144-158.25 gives 0.03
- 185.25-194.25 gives 0.07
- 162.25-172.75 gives 0.22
